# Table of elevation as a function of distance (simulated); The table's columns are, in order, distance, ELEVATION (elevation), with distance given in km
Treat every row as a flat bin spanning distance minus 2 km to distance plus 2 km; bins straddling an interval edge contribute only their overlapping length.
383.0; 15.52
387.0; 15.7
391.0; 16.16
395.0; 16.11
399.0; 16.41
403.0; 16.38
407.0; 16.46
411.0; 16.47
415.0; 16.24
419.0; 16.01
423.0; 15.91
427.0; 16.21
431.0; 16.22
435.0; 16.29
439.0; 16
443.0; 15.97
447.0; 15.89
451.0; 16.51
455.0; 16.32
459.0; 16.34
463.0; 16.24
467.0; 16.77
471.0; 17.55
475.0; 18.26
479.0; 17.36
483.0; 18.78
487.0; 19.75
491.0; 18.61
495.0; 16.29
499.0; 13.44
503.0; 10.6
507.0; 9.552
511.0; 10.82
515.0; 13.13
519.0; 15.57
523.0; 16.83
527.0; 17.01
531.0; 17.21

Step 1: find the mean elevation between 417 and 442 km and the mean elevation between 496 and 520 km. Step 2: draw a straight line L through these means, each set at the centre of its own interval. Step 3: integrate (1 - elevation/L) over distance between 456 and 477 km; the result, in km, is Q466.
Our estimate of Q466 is -4.0 km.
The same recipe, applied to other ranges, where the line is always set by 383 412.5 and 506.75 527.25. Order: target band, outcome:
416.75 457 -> -1.8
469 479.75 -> -2.2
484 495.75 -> -3.3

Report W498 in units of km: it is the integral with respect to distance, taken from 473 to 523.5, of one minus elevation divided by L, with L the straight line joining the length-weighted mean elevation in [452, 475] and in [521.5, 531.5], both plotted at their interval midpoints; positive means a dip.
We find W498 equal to 4.9 km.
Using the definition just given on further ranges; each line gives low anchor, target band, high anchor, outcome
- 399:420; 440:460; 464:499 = 1.02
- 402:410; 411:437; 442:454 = 0.22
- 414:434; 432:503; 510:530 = -4.81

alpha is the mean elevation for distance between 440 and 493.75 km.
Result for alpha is 17.2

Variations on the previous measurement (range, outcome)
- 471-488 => 18.4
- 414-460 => 16.2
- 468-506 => 16.5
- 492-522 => 13.1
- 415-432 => 16.1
